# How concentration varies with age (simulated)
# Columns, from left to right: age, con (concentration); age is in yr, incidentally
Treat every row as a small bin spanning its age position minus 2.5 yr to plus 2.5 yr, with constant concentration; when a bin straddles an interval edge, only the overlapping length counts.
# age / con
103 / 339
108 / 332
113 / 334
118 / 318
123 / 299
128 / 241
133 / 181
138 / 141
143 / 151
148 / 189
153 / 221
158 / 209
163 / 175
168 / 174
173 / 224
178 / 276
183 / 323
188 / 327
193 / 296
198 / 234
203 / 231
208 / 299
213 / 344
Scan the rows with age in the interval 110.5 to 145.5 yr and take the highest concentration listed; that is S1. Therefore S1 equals 334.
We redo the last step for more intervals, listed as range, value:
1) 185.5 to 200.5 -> 327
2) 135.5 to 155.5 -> 221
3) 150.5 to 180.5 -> 276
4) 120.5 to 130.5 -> 299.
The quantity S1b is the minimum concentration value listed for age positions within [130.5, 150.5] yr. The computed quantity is 141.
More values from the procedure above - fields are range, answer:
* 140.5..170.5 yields 151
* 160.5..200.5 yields 174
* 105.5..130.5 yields 241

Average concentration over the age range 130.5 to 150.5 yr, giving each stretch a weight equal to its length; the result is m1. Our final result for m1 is 166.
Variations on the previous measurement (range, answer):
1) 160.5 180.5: 212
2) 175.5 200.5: 291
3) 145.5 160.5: 206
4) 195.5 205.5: 232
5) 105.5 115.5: 333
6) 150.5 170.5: 195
